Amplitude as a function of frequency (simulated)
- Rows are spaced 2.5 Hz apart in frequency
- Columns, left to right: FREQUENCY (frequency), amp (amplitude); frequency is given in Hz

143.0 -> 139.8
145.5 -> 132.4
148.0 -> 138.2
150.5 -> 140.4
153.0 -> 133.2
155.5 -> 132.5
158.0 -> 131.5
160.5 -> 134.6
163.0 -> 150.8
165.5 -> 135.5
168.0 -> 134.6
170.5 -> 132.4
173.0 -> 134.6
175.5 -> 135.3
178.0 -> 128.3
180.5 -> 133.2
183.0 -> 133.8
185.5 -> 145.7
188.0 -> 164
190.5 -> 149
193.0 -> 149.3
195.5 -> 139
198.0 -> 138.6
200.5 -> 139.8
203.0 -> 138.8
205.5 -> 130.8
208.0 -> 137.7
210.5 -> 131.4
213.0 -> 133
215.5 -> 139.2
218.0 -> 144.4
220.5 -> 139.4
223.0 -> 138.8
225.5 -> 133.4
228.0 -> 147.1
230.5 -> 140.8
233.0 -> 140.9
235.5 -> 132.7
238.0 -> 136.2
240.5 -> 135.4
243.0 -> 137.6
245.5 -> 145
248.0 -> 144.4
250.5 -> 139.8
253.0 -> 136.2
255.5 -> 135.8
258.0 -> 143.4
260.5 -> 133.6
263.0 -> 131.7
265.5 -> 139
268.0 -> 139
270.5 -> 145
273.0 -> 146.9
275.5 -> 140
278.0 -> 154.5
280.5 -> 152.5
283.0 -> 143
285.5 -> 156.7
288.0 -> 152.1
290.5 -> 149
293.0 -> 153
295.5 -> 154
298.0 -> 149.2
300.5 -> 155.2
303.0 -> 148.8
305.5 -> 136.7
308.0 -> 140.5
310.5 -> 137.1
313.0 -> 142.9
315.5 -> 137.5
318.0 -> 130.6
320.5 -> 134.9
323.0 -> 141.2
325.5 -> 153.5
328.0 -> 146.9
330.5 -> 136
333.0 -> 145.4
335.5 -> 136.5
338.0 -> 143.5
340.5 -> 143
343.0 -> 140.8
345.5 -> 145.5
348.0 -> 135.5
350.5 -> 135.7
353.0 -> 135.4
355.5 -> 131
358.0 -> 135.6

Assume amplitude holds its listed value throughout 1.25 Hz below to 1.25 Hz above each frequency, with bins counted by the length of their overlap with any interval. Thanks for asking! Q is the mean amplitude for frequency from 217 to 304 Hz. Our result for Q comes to 143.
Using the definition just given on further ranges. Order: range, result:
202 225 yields 137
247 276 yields 140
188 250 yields 140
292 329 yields 144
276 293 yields 151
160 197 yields 140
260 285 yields 143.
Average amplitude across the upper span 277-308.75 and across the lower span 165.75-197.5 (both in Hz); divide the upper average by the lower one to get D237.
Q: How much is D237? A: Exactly 1.1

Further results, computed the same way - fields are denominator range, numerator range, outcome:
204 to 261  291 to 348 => 1.04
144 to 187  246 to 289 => 1.05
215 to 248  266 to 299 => 1.07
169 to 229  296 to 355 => 1.02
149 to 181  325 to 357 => 1.04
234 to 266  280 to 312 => 1.08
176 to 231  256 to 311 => 1.04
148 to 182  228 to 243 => 1.02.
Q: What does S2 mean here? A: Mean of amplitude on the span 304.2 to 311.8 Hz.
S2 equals 138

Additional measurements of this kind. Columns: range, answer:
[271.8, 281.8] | 148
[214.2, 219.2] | 142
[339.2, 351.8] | 140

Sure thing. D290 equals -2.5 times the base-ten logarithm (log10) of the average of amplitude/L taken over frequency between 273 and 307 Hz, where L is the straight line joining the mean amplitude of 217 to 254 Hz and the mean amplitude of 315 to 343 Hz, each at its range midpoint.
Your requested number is -0.07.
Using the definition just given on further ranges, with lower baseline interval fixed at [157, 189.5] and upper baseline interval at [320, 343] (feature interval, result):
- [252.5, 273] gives 0.016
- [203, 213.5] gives 0.041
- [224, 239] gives 0.009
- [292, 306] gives -0.063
